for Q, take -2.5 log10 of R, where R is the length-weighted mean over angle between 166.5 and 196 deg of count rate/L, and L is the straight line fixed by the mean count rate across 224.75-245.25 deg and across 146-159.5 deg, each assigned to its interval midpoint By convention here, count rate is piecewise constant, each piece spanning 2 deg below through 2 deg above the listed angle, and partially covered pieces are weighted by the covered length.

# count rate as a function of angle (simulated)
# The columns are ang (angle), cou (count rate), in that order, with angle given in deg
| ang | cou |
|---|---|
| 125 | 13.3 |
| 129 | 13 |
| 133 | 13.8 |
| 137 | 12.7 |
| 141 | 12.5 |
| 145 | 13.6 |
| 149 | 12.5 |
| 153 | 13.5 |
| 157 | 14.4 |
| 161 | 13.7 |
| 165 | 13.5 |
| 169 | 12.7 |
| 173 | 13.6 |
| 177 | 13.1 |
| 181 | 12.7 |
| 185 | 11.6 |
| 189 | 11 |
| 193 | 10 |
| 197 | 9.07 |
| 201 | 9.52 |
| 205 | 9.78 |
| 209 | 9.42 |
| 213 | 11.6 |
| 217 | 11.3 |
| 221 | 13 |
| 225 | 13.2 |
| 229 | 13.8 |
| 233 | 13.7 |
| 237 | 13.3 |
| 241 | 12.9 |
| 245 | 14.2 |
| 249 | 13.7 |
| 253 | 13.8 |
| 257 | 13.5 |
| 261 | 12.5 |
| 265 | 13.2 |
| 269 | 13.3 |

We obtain 0.12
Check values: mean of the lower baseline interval 13.5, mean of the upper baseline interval 13.5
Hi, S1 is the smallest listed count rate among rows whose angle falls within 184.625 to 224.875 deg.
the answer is 9.07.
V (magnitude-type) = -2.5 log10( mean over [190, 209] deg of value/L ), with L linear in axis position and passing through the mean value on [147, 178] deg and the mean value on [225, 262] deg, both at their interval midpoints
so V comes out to 0.36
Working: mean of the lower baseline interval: 13.4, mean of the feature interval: 9.65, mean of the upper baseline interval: 13.5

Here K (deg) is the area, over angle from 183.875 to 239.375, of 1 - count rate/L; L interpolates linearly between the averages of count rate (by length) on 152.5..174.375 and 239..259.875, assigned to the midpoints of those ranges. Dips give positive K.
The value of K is 8.6 deg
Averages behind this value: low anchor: 13.6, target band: 11.5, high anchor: 13.6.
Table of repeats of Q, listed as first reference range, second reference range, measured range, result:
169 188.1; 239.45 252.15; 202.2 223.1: 0.20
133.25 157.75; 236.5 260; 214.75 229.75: 0.06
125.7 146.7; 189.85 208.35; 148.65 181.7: -0.16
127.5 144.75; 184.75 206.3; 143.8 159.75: -0.11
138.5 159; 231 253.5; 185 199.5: 0.30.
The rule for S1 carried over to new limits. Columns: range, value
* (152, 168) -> 13.5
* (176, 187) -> 11.6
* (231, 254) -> 12.9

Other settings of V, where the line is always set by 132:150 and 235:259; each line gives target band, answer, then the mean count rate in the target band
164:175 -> -0.01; 13.2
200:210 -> 0.36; 9.59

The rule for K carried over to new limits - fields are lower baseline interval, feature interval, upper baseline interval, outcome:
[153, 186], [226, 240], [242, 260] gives 0.06 deg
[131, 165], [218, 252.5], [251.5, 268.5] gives -0.43 deg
